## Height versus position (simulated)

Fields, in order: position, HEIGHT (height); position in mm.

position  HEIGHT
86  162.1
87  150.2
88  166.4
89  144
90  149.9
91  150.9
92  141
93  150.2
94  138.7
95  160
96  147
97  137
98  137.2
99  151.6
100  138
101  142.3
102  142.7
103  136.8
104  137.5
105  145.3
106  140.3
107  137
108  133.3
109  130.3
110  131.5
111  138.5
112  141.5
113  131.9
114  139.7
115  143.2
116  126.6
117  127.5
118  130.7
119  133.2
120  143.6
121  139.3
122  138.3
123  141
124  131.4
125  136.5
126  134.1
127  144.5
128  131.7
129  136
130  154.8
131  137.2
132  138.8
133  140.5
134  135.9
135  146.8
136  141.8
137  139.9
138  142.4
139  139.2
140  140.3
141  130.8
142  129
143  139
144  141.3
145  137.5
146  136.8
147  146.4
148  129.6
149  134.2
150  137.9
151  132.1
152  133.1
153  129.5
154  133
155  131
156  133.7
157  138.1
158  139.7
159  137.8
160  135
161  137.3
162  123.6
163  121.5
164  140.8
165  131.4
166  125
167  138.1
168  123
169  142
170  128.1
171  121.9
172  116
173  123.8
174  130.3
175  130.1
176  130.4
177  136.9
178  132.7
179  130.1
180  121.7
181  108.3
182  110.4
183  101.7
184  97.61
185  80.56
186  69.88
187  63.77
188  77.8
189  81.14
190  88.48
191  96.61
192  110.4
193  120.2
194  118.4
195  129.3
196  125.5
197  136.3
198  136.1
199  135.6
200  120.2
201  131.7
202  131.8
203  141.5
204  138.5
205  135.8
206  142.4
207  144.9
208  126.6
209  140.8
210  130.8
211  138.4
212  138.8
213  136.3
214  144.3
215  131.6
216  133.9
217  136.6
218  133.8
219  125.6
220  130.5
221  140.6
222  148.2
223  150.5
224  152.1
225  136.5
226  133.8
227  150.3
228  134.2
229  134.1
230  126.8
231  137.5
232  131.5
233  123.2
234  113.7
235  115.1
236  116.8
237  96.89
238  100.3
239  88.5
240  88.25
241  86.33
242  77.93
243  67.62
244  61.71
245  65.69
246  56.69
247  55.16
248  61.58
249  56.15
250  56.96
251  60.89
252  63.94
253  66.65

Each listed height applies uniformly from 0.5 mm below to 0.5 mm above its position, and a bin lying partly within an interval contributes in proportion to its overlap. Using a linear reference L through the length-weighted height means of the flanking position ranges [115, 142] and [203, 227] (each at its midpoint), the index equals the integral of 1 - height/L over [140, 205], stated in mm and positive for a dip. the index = 6.44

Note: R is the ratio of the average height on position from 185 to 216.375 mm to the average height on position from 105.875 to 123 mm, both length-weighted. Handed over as 0.90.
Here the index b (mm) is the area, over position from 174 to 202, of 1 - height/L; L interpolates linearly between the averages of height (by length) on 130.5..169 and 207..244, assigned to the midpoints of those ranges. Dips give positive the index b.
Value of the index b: 3.7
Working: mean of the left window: 136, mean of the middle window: 113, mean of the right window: 124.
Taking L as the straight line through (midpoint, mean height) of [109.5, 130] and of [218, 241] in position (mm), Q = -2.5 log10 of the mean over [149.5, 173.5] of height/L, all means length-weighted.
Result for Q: 0.01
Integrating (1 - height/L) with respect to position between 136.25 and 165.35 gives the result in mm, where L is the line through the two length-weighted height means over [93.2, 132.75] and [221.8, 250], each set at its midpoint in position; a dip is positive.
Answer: -1.6 mm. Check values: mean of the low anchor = 139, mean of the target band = 135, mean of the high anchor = 105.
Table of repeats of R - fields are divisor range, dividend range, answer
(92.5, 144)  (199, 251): 0.84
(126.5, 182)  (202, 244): 0.94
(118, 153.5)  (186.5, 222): 0.91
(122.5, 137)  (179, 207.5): 0.82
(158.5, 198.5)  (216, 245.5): 1.00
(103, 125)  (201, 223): 1.00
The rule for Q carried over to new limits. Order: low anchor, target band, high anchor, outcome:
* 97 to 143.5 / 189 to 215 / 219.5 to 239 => 0.02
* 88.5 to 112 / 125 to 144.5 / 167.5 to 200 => -0.07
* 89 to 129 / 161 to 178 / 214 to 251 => -0.04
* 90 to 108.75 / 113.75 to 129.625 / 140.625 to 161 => 0.03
